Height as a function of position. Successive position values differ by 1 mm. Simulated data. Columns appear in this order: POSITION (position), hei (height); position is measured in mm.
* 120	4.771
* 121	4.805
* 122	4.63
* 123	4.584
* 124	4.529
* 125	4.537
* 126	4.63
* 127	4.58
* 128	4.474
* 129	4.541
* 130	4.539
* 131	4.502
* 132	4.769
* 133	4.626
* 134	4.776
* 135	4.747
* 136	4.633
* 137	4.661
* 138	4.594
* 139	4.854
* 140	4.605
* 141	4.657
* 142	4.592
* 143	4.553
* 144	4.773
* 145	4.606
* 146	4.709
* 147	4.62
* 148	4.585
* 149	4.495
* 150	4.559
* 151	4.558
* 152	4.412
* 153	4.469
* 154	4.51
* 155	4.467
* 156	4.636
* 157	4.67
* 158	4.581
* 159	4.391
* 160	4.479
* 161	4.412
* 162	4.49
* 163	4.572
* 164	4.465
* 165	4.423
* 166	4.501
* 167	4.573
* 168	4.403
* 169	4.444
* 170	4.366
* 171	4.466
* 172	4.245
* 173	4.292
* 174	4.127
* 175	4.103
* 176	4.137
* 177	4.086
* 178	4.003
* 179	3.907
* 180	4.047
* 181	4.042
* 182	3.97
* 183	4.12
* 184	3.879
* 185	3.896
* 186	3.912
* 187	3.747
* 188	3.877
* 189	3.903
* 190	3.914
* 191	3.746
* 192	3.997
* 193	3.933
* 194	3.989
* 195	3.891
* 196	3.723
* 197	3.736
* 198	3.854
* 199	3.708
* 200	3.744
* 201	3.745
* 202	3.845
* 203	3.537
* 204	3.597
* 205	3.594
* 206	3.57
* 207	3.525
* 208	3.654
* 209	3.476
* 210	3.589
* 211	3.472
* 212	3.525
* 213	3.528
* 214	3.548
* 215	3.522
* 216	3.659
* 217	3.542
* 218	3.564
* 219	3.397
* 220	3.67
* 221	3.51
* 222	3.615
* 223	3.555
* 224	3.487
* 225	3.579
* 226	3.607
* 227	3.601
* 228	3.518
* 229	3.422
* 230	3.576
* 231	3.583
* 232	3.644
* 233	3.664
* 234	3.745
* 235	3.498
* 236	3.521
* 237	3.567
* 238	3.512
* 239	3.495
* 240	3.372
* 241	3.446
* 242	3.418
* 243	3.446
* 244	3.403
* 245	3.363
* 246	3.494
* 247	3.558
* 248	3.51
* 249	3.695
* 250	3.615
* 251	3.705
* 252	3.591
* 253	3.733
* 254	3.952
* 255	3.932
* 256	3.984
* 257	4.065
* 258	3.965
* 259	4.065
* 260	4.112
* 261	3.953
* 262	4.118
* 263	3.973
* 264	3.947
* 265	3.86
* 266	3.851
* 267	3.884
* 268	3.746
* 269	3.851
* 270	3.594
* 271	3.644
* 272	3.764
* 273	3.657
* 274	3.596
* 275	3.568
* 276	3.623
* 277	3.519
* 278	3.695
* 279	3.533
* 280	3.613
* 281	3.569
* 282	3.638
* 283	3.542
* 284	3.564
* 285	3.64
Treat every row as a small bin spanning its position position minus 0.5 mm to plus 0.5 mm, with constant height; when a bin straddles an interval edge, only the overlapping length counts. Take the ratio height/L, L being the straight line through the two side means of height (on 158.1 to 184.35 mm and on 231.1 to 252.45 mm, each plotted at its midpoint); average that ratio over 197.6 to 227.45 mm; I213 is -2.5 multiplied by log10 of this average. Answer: 0.07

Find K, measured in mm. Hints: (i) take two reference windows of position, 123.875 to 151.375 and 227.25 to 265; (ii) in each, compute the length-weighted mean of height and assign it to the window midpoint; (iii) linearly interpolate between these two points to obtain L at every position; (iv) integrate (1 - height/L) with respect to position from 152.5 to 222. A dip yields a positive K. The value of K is 3.6 mm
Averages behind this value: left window 4.62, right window 3.68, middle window 3.98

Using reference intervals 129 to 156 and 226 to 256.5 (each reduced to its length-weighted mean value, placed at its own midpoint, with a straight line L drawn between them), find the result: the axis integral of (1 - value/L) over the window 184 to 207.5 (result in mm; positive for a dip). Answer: 1.6 mm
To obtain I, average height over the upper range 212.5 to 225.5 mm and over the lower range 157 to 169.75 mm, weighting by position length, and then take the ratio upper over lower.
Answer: 0.79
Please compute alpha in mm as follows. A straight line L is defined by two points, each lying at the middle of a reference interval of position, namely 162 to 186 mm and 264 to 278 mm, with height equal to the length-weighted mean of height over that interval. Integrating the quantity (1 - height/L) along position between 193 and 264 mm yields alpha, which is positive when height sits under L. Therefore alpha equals 5.02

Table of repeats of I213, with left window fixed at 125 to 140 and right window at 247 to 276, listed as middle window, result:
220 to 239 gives 0.128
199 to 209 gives 0.150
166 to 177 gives 0.018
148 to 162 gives -0.006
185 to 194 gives 0.102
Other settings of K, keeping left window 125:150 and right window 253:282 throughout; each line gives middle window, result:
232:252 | 2.2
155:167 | -0.1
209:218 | 1.3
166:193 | 1.7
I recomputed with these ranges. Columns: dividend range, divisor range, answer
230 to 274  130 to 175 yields 0.82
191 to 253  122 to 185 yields 0.81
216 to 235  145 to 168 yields 0.79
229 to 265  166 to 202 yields 0.92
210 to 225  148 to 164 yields 0.79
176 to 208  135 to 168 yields 0.84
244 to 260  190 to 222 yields 1.02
